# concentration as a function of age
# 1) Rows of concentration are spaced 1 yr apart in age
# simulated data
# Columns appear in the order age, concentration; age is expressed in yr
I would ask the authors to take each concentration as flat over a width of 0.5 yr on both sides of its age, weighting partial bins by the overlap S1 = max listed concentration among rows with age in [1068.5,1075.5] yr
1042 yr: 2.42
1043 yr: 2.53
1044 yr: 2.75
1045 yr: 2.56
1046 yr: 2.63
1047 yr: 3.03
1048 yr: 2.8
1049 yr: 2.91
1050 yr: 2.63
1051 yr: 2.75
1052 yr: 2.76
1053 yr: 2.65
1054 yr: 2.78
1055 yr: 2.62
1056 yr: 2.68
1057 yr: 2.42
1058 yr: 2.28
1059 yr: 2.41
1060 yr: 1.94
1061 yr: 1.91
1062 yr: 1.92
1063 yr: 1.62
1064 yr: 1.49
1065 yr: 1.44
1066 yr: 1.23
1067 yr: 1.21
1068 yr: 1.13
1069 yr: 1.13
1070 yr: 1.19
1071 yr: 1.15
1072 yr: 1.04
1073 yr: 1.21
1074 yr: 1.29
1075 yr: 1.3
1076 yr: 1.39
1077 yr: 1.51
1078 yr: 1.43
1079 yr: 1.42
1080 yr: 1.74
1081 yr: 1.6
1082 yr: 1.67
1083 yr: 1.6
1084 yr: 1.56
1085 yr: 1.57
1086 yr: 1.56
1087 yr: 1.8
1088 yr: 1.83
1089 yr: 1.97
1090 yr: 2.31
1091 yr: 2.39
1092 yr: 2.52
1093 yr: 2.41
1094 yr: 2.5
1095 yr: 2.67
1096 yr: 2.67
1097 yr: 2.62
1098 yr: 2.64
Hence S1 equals 1.3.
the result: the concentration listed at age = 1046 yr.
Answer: 2.63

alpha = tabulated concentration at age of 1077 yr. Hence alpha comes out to 1.51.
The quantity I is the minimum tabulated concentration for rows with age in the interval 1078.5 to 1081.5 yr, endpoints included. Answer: 1.42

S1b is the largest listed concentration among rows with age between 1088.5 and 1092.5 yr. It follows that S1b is 2.52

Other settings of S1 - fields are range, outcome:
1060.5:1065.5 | 1.92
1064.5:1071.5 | 1.44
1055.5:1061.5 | 2.68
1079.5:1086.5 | 1.74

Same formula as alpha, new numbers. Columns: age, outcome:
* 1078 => 1.43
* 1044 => 2.75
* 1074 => 1.29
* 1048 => 2.8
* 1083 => 1.6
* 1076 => 1.39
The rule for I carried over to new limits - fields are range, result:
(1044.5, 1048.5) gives 2.56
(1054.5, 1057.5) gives 2.42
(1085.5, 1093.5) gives 1.56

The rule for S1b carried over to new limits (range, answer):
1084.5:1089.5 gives 1.97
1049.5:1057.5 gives 2.78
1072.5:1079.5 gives 1.51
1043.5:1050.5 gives 3.03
